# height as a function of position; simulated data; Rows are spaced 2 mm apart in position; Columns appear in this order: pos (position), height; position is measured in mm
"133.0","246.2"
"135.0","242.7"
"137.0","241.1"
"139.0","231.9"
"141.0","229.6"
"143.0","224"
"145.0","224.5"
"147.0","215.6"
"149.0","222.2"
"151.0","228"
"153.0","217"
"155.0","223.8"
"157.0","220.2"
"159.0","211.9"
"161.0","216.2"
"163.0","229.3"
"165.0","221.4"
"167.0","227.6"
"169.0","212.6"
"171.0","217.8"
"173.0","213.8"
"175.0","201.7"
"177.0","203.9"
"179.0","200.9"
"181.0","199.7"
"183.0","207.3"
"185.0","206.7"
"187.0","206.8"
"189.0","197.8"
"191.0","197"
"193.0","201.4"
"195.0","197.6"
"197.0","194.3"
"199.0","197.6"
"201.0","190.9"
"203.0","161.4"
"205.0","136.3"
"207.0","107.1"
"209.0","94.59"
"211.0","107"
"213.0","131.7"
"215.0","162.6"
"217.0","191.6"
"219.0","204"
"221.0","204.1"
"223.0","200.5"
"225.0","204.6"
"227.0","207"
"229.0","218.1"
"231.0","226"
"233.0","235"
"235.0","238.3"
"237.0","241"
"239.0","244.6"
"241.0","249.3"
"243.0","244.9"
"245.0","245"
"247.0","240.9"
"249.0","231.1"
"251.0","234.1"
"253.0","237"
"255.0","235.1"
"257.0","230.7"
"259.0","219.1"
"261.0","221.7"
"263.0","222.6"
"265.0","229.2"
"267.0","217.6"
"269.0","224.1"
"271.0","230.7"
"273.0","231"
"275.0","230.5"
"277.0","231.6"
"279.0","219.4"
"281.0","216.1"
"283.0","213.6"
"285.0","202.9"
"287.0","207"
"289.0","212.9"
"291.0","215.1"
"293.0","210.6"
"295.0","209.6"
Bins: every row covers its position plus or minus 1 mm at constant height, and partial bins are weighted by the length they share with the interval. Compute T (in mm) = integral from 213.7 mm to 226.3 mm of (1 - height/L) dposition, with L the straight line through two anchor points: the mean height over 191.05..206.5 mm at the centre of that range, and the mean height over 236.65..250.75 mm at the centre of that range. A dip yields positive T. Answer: 1.0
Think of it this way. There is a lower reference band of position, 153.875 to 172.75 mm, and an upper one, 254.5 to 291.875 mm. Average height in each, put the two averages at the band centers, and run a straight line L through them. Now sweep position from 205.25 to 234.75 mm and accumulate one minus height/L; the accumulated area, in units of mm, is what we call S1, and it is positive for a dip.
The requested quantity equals 5.6 mm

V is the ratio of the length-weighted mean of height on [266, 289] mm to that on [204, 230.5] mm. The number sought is 1.31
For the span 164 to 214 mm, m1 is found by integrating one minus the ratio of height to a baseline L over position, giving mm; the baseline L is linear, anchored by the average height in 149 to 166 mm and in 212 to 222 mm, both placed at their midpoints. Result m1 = 3.64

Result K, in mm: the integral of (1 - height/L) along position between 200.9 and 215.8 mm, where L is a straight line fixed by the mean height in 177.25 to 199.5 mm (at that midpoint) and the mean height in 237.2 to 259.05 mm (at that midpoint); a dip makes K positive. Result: 5.6 mm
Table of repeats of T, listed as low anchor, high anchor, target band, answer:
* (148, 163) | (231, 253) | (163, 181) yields 0.92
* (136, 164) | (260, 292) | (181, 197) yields 1.54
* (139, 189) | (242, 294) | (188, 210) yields 4.86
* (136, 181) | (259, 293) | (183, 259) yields 6.21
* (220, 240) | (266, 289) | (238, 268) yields -1.69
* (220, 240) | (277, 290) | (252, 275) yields -1.13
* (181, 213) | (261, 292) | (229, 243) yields -2.97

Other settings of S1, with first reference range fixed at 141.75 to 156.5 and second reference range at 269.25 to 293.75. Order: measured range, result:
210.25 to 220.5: 2.7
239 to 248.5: -1.1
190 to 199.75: 1.0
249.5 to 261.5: -0.6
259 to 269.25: -0.2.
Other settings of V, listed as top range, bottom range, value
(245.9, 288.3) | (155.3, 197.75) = 1.08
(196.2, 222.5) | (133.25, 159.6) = 0.71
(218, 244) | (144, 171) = 1.02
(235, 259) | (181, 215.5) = 1.39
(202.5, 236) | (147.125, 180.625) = 0.82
